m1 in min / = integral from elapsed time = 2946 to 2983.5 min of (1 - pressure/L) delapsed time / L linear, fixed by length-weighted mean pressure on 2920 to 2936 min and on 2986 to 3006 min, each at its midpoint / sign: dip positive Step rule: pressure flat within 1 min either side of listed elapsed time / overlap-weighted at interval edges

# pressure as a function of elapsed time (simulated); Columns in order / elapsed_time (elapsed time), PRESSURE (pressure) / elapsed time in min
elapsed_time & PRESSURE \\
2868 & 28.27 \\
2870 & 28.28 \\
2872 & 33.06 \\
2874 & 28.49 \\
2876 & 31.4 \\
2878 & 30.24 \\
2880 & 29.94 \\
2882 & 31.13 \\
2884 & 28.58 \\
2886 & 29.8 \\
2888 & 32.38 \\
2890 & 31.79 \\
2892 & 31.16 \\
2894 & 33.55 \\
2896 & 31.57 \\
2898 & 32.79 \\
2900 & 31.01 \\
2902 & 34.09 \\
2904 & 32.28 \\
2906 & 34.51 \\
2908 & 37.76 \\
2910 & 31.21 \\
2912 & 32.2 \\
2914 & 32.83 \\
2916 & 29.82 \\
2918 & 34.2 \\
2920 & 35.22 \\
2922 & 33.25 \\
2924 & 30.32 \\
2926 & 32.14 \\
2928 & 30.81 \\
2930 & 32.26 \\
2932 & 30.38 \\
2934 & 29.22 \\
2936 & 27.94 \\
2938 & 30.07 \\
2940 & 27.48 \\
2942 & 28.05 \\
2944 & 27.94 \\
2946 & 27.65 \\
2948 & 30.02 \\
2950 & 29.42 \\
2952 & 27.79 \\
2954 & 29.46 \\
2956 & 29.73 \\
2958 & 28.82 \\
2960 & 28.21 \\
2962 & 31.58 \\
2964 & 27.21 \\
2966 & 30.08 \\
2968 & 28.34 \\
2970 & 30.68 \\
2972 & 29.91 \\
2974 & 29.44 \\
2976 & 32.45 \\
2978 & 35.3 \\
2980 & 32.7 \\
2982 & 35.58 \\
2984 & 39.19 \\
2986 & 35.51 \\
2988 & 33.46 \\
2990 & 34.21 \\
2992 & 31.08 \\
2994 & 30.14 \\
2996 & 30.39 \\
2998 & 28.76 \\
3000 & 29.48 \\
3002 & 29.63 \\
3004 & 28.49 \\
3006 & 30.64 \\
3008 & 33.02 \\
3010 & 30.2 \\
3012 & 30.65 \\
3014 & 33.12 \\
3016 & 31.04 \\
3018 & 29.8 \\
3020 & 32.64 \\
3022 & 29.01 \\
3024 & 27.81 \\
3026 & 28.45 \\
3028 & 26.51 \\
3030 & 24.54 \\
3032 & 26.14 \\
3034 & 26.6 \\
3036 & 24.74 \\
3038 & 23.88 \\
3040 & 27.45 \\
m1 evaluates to 0.8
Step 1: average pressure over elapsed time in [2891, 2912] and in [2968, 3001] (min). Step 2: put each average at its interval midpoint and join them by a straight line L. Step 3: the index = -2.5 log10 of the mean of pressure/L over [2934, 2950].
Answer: 0.144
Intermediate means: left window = 33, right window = 32.3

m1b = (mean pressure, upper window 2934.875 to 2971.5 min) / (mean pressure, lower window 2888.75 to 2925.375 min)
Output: 0.9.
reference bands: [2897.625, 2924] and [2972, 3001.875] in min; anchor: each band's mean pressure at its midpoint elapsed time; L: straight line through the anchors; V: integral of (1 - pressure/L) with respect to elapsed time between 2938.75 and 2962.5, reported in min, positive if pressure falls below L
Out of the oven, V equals 2.9 min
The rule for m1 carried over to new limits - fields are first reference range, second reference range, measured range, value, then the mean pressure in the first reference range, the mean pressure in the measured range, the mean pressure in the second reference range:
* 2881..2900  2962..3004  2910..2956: 1.6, 31.4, 30.4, 31.6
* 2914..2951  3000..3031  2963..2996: -2.4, 30.4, 32.1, 29.7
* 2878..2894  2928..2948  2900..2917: -1.6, 30.8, 33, 29.1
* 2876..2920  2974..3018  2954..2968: 1.2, 32.1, 29.2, 32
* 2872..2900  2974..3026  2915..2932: -0.5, 31.1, 32.1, 31.7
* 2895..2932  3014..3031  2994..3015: -0.6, 32.6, 30.4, 29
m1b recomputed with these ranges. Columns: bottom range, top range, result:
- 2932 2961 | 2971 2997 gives 1.15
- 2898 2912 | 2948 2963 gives 0.88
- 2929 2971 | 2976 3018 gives 1.10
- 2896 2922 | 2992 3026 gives 0.91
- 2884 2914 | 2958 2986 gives 0.97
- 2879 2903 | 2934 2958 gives 0.91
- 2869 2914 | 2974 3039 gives 0.96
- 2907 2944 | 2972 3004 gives 1.03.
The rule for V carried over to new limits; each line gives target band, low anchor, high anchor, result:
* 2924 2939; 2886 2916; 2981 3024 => 0.9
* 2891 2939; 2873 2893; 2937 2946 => -4.6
